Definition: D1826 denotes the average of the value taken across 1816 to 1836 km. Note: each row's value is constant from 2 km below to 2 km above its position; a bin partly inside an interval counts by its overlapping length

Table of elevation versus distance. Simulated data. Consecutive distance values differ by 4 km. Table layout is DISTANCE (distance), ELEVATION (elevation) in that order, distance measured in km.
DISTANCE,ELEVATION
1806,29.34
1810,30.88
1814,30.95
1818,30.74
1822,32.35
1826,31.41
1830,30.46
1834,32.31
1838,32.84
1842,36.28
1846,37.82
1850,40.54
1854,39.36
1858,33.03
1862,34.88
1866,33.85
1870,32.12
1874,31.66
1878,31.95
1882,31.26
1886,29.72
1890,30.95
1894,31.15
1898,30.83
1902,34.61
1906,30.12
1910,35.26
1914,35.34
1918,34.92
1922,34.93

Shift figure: 31.5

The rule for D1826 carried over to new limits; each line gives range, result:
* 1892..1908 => 31.7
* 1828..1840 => 31.9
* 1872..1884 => 31.6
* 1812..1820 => 30.8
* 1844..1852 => 39.2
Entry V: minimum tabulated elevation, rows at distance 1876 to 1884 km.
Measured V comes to 31.26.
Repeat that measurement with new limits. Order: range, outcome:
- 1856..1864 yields 33.03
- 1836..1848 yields 32.84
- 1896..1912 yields 30.12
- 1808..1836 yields 30.46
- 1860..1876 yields 31.66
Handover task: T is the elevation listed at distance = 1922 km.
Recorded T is 34.93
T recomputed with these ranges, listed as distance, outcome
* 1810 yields 30.88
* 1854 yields 39.36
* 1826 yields 31.41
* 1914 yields 35.34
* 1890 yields 30.95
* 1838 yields 32.84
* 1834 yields 32.31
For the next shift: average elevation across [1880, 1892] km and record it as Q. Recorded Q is 30.6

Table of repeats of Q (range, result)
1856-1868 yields 33.9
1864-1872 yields 33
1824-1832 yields 30.9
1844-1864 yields 37.1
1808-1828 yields 31.3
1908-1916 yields 35.3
